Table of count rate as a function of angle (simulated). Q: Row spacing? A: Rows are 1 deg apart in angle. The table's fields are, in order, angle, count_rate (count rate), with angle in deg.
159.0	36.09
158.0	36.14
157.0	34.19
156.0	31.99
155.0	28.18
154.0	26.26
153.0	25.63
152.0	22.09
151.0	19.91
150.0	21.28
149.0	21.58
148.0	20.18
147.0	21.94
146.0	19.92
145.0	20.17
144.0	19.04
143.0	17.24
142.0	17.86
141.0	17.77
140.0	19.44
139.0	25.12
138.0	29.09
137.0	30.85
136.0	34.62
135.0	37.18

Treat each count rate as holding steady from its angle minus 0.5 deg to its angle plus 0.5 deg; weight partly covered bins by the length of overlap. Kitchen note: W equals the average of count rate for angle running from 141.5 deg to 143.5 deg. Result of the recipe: 17.5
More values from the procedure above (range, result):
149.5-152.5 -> 21.1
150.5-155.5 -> 24.4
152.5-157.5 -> 29.2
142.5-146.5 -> 19.1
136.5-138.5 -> 30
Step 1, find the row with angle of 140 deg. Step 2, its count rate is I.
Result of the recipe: 19.44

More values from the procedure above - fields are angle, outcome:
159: 36.09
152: 22.09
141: 17.77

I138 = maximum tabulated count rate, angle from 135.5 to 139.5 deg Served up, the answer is 34.62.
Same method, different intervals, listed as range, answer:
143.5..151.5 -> 21.94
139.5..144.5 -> 19.44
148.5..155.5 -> 28.18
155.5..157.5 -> 34.19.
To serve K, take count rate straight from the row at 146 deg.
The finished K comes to 19.92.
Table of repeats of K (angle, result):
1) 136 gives 34.62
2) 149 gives 21.58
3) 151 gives 19.91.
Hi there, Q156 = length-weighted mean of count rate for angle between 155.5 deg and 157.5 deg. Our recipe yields 33.1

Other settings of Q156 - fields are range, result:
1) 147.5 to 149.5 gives 20.9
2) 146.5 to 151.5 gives 21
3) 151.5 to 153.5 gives 23.9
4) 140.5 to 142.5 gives 17.8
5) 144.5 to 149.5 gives 20.8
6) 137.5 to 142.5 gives 21.9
